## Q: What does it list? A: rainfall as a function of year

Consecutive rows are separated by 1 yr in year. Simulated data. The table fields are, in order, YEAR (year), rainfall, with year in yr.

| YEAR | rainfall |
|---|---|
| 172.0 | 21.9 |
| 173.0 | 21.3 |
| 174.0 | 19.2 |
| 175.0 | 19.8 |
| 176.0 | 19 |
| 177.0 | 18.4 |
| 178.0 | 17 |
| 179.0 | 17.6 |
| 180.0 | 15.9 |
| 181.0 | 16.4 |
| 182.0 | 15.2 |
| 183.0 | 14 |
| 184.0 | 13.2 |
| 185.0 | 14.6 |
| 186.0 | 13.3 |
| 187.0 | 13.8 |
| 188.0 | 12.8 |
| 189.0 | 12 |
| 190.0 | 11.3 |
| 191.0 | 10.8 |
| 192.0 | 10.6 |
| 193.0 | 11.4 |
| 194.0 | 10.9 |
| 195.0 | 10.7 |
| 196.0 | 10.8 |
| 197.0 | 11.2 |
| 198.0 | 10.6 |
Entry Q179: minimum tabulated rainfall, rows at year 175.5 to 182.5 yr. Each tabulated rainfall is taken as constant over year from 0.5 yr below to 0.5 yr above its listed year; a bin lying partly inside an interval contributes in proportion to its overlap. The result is 15.2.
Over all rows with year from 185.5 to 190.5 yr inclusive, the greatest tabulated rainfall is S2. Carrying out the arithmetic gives 13.8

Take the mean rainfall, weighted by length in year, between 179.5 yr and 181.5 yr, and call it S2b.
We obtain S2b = 16.1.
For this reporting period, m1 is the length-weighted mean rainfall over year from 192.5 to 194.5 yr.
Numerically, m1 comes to 11.2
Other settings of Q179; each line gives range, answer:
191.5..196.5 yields 10.6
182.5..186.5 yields 13.2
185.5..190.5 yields 11.3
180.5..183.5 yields 14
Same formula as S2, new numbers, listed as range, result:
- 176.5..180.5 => 18.4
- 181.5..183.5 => 15.2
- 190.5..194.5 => 11.4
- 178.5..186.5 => 17.6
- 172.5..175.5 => 21.3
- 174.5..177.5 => 19.8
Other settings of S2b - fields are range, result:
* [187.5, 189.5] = 12.4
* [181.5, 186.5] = 14.1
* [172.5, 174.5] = 20.2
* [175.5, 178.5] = 18.1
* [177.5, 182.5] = 16.4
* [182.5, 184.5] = 13.6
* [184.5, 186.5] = 13.9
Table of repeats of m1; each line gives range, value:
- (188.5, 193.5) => 11.2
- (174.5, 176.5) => 19.4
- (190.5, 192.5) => 10.7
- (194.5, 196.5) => 10.8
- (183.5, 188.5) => 13.5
